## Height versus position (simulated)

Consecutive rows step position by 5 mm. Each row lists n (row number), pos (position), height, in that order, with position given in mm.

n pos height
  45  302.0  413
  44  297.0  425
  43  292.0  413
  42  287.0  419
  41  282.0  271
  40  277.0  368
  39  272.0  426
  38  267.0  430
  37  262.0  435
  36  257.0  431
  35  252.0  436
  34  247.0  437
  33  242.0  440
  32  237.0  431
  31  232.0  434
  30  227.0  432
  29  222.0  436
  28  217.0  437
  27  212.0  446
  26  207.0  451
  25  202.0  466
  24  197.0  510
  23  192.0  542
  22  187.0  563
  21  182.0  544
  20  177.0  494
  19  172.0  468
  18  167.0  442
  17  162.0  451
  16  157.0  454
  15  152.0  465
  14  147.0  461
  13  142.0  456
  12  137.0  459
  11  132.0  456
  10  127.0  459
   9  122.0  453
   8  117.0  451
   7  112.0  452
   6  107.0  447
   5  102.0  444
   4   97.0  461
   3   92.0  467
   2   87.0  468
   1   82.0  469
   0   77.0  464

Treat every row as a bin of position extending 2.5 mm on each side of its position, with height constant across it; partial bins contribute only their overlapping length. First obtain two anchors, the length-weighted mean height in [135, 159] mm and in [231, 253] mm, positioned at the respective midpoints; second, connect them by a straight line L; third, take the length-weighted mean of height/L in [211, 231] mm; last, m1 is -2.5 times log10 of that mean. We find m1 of 0.01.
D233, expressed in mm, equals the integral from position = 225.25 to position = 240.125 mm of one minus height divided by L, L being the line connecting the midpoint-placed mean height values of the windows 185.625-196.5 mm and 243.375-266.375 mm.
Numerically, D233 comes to 1.25 mm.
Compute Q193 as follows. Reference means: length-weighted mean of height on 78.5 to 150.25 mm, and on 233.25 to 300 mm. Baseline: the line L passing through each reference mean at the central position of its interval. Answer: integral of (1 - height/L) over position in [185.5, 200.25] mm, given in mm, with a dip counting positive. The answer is -3.34 mm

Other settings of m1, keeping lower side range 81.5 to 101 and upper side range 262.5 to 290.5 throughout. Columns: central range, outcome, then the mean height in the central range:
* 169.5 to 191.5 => -0.21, 520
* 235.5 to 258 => -0.09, 435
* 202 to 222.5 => -0.08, 446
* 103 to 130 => 0.00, 452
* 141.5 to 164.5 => -0.05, 458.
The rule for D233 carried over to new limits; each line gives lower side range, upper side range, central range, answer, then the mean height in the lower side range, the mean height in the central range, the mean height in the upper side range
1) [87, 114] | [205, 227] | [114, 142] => -0.2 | 456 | 456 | 441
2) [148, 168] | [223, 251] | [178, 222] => -4.7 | 454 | 492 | 435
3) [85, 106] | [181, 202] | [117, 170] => 4.2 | 459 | 456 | 531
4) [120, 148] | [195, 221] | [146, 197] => -3.5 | 457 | 490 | 460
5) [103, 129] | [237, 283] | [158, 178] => -1.0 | 452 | 461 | 414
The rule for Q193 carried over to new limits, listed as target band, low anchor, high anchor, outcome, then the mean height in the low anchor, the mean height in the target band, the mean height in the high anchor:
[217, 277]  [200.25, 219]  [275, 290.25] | -4.6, 450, 431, 355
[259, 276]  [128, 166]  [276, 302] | -1.3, 457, 425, 383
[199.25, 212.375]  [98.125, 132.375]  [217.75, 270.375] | -0.5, 452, 457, 434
